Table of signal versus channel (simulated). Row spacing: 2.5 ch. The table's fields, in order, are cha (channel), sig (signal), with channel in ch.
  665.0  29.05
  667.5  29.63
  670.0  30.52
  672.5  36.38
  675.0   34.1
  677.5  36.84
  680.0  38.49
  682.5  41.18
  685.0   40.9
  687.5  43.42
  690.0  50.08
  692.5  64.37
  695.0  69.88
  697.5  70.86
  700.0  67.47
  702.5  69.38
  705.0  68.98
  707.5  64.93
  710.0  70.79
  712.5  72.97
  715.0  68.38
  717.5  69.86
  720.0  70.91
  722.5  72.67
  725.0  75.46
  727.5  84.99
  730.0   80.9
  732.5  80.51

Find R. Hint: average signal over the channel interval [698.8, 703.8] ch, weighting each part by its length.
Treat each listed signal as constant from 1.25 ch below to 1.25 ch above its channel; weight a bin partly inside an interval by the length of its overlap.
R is 68.4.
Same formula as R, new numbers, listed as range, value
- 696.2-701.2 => 69.2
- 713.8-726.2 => 71.5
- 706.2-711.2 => 67.8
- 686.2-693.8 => 52.7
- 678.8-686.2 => 40.2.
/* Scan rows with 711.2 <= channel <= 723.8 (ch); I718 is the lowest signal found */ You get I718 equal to 68.38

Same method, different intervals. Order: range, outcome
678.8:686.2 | 38.49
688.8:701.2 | 50.08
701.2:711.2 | 64.93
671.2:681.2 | 34.1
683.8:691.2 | 40.9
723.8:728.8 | 75.46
